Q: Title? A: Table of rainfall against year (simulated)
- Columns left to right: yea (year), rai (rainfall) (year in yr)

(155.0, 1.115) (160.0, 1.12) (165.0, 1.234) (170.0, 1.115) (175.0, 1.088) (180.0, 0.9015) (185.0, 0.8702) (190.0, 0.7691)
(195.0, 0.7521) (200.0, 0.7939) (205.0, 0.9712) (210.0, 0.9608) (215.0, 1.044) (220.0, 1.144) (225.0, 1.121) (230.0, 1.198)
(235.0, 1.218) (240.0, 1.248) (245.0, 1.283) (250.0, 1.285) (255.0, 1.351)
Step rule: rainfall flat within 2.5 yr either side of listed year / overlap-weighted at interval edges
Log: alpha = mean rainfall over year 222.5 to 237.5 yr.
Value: 1.18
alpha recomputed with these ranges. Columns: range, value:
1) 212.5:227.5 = 1.1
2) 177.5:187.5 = 0.886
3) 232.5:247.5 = 1.25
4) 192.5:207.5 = 0.839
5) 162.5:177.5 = 1.15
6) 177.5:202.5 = 0.817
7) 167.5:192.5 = 0.949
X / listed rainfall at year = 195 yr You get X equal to 0.7521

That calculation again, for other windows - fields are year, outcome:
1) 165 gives 1.234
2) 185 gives 0.8702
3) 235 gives 1.218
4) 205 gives 0.9712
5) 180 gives 0.9015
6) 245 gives 1.283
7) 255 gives 1.351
